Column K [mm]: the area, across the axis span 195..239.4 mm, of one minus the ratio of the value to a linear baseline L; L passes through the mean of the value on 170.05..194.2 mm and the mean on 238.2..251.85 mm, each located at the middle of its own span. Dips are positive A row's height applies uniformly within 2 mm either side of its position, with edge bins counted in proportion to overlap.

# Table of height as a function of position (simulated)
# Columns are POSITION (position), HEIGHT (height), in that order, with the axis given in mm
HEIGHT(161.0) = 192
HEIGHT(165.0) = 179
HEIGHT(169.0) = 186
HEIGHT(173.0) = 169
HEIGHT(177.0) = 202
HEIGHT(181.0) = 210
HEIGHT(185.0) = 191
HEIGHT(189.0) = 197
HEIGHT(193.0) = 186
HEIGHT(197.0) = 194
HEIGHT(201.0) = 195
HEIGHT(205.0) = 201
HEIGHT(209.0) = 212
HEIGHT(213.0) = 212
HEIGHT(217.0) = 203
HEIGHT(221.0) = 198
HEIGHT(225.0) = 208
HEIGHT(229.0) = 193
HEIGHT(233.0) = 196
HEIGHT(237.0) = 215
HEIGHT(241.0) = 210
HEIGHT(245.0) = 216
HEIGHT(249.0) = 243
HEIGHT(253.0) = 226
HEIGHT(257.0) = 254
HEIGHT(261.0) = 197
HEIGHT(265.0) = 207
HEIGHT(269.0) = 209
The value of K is 1.4 mm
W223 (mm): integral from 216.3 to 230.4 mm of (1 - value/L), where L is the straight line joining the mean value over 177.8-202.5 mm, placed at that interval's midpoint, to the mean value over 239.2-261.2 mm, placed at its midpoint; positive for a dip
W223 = 0.8 mm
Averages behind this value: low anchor 196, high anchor 227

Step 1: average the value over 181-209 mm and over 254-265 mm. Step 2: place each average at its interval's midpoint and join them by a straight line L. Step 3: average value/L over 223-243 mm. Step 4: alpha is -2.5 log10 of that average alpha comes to 0.04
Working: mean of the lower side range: 196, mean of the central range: 204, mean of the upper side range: 222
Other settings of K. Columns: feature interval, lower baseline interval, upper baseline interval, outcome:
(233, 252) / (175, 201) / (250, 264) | 0.1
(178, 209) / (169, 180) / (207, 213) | 0.5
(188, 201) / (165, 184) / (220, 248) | 0.2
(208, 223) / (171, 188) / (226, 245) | -0.4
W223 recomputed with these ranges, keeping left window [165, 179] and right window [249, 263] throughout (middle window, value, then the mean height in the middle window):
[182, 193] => -0.1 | 194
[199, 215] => -0.2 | 205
